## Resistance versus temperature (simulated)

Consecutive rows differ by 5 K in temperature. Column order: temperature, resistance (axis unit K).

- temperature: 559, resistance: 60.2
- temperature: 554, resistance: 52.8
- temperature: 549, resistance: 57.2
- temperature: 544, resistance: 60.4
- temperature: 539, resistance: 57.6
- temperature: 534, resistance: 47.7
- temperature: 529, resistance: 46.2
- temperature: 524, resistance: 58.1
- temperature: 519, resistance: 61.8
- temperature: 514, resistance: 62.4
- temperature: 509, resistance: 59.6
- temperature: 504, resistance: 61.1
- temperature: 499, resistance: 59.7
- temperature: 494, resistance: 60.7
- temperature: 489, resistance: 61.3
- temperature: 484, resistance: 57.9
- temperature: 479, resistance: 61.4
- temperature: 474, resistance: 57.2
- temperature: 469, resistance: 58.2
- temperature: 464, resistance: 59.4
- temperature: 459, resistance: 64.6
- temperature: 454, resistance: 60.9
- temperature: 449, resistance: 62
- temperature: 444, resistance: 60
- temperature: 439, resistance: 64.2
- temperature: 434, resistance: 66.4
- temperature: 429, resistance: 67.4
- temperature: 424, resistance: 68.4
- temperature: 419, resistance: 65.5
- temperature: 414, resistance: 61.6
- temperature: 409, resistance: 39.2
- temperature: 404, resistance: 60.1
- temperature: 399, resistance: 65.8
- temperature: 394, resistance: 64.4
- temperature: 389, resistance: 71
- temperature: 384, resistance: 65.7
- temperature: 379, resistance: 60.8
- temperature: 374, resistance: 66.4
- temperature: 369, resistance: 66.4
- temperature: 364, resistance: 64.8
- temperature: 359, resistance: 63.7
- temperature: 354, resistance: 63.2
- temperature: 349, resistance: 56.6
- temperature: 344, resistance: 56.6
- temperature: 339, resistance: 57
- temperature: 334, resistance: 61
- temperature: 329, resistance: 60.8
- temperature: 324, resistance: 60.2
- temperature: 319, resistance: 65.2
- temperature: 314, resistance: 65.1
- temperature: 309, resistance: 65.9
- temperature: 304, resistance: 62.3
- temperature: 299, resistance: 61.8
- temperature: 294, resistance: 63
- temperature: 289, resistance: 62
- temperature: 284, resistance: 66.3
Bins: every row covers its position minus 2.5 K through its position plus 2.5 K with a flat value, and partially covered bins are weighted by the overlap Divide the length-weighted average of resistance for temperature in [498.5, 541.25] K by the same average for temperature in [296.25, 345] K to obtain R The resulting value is 0.92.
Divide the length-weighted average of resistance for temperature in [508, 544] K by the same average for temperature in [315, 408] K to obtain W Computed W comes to 0.90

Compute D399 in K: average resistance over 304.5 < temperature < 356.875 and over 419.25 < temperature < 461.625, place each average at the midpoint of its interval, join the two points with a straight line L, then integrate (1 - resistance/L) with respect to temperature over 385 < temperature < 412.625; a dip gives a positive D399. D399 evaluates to 1.2 K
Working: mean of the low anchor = 61.2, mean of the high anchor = 64.3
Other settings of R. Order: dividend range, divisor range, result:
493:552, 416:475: 0.91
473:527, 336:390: 0.96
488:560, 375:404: 0.89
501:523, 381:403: 0.92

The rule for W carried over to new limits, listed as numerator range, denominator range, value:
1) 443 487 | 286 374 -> 0.97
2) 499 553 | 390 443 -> 0.92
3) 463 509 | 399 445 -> 0.97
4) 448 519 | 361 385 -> 0.93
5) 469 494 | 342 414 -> 0.96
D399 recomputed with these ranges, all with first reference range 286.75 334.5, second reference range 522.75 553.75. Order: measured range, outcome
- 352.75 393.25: -3.2 K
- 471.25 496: -1.5 K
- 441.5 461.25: -1.5 K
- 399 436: -1.7 K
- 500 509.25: -0.8 K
